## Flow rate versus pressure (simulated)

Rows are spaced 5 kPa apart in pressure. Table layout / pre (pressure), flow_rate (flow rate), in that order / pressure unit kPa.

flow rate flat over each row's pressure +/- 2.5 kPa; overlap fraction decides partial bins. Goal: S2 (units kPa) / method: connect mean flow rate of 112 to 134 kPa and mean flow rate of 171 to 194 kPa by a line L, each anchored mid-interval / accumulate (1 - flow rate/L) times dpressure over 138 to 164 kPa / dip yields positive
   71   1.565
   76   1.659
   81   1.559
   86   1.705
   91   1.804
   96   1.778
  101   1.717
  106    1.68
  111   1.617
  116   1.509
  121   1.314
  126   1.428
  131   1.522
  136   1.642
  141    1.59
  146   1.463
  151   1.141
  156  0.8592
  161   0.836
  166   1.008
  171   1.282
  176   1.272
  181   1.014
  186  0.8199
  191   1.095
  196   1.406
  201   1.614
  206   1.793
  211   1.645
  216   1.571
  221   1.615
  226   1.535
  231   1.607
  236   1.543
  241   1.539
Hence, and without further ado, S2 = 2.19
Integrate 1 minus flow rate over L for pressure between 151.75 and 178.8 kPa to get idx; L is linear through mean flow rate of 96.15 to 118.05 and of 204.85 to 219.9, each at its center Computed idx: 9.7 kPa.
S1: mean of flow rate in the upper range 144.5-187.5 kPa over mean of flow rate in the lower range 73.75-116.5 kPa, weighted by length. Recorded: 0.64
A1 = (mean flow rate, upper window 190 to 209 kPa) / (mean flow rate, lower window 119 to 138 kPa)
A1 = 1.02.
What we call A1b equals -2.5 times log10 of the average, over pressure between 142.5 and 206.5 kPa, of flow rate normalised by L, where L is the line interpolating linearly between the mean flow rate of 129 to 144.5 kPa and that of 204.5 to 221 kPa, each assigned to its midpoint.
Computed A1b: 0.34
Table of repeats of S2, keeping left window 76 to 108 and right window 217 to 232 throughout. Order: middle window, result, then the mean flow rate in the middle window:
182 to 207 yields 4.8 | 1.3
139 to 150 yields 1.2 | 1.47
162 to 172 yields 3.4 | 1.08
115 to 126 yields 1.8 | 1.4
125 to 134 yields 1.0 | 1.49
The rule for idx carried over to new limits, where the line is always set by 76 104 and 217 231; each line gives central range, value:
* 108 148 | 3.8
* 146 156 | 3.0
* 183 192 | 3.8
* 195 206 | 0.1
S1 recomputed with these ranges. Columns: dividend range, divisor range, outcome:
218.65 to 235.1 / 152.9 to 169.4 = 1.70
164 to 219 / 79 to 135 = 0.83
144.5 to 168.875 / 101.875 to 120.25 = 0.66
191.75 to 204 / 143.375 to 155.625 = 1.19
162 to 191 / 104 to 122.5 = 0.69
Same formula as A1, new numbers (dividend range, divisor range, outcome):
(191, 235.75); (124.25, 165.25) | 1.21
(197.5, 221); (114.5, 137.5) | 1.11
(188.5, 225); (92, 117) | 0.91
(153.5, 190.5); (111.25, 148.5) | 0.68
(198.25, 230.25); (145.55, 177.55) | 1.48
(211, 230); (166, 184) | 1.37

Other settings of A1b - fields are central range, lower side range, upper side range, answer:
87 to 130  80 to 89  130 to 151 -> -0.01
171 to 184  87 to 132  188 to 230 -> 0.32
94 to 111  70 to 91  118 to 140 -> -0.09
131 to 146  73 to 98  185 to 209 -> -0.02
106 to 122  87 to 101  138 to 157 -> 0.05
